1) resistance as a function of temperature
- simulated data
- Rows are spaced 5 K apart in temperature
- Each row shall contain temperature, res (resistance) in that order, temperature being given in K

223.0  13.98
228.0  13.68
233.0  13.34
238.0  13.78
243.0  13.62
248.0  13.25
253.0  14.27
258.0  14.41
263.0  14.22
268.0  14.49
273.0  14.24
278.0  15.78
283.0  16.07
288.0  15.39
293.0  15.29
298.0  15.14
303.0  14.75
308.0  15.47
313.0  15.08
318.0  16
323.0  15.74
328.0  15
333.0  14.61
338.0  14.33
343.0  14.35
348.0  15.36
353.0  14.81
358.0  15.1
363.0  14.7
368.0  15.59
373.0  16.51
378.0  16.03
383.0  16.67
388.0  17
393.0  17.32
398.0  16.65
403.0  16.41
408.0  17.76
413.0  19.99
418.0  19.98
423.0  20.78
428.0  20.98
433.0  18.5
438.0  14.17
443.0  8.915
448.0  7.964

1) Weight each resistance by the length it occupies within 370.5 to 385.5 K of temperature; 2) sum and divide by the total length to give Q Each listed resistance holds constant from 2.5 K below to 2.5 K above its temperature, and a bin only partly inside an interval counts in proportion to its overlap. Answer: 16.4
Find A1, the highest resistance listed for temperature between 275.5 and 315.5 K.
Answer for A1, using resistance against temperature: 16.07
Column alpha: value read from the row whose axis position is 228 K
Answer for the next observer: 13.68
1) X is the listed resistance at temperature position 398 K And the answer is 16.65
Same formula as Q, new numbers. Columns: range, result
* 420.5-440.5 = 18.6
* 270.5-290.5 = 15.4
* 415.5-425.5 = 20.4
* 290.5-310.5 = 15.2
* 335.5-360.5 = 14.8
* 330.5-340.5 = 14.5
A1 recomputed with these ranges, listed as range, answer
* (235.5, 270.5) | 14.49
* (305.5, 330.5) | 16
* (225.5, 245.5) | 13.78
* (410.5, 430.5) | 20.98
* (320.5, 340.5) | 15.74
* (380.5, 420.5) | 19.99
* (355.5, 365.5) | 15.1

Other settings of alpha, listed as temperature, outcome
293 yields 15.29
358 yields 15.1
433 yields 18.5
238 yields 13.78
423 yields 20.78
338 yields 14.33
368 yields 15.59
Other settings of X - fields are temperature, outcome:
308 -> 15.47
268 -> 14.49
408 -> 17.76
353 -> 14.81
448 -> 7.964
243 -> 13.62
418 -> 19.98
